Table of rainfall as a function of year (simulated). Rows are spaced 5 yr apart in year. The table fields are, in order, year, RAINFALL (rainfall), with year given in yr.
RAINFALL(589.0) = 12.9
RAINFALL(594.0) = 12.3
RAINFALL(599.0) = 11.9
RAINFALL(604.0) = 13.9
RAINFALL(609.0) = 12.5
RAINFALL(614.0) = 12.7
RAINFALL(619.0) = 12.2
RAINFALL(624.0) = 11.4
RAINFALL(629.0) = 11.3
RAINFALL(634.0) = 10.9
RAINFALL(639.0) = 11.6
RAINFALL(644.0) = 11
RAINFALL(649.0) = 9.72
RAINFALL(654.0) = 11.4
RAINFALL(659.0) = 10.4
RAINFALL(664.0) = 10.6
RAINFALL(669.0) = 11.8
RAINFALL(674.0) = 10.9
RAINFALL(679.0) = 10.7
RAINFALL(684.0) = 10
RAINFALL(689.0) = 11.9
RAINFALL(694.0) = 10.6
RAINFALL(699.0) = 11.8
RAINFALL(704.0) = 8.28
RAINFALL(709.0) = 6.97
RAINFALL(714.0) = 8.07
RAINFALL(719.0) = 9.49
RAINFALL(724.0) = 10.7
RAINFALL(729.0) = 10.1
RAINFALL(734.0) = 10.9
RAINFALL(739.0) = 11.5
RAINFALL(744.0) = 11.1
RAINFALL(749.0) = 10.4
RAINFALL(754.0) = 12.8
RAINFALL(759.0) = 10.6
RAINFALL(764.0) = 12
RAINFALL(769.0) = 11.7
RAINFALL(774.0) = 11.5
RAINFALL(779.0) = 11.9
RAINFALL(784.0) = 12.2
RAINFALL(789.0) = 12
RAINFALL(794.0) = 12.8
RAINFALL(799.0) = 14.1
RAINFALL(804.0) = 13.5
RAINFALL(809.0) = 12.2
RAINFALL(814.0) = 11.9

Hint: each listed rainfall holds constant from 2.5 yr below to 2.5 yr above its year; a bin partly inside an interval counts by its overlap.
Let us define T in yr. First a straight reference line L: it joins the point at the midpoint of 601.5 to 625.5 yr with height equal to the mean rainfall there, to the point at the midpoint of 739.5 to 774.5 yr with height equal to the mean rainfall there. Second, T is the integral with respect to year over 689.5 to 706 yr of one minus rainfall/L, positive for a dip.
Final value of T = 2.0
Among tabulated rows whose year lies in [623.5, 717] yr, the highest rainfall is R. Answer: 11.9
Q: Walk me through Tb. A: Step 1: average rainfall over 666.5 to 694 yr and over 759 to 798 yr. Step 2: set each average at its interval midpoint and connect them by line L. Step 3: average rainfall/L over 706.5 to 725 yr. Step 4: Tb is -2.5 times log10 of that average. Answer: 0.298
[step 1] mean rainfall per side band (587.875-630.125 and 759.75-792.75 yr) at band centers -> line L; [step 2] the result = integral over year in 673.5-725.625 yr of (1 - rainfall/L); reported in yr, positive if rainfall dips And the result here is 9.4 yr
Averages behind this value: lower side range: 12.4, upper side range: 11.8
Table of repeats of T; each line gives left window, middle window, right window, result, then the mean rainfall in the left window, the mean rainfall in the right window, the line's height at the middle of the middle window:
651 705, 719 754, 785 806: 3.2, 10.8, 13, 11.9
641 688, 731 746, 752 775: 0.4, 10.8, 11.7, 11.5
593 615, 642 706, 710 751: 3.2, 12.7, 10.2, 11.3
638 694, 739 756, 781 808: 1.0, 10.9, 12.9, 12.1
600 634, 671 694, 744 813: 2.4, 12.2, 12.1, 12.2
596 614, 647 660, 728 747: 1.7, 12.7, 10.9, 12.1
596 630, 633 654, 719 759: 2.0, 12.3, 10.9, 12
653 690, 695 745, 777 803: 7.6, 10.9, 12.7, 11.6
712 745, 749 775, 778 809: -0.2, 10.3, 12.7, 11.5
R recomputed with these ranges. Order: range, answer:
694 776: 12.8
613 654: 12.7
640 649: 11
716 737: 10.9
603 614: 13.9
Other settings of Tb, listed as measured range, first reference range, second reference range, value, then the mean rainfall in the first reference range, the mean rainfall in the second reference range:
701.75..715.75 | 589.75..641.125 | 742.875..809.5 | 0.48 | 12.1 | 12.1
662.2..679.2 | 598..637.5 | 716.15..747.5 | 0.03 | 12.1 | 10.6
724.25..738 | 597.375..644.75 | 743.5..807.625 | 0.13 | 12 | 12.1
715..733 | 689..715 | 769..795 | 0.02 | 9.47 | 12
